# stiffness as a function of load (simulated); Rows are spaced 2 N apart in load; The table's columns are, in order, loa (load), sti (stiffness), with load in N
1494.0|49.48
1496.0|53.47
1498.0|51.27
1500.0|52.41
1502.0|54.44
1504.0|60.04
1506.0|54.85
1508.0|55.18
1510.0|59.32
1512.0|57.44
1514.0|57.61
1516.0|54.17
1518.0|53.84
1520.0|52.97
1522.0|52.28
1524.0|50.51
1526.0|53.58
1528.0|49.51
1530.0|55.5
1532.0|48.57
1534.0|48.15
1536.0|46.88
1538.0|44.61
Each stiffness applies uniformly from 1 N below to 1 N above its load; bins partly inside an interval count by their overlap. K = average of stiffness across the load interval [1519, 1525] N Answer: 51.9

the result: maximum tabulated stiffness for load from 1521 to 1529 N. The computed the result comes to 53.58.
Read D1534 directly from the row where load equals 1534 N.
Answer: 48.15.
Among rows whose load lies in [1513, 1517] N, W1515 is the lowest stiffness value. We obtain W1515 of 54.17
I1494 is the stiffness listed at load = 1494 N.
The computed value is 49.48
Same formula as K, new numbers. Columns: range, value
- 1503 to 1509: 56.7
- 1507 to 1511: 57.2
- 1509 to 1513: 58.4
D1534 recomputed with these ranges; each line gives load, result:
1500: 52.41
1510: 59.32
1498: 51.27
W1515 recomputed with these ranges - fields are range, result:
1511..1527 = 50.51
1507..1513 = 55.18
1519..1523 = 52.28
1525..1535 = 48.15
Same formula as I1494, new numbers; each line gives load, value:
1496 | 53.47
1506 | 54.85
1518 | 53.84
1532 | 48.57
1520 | 52.97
